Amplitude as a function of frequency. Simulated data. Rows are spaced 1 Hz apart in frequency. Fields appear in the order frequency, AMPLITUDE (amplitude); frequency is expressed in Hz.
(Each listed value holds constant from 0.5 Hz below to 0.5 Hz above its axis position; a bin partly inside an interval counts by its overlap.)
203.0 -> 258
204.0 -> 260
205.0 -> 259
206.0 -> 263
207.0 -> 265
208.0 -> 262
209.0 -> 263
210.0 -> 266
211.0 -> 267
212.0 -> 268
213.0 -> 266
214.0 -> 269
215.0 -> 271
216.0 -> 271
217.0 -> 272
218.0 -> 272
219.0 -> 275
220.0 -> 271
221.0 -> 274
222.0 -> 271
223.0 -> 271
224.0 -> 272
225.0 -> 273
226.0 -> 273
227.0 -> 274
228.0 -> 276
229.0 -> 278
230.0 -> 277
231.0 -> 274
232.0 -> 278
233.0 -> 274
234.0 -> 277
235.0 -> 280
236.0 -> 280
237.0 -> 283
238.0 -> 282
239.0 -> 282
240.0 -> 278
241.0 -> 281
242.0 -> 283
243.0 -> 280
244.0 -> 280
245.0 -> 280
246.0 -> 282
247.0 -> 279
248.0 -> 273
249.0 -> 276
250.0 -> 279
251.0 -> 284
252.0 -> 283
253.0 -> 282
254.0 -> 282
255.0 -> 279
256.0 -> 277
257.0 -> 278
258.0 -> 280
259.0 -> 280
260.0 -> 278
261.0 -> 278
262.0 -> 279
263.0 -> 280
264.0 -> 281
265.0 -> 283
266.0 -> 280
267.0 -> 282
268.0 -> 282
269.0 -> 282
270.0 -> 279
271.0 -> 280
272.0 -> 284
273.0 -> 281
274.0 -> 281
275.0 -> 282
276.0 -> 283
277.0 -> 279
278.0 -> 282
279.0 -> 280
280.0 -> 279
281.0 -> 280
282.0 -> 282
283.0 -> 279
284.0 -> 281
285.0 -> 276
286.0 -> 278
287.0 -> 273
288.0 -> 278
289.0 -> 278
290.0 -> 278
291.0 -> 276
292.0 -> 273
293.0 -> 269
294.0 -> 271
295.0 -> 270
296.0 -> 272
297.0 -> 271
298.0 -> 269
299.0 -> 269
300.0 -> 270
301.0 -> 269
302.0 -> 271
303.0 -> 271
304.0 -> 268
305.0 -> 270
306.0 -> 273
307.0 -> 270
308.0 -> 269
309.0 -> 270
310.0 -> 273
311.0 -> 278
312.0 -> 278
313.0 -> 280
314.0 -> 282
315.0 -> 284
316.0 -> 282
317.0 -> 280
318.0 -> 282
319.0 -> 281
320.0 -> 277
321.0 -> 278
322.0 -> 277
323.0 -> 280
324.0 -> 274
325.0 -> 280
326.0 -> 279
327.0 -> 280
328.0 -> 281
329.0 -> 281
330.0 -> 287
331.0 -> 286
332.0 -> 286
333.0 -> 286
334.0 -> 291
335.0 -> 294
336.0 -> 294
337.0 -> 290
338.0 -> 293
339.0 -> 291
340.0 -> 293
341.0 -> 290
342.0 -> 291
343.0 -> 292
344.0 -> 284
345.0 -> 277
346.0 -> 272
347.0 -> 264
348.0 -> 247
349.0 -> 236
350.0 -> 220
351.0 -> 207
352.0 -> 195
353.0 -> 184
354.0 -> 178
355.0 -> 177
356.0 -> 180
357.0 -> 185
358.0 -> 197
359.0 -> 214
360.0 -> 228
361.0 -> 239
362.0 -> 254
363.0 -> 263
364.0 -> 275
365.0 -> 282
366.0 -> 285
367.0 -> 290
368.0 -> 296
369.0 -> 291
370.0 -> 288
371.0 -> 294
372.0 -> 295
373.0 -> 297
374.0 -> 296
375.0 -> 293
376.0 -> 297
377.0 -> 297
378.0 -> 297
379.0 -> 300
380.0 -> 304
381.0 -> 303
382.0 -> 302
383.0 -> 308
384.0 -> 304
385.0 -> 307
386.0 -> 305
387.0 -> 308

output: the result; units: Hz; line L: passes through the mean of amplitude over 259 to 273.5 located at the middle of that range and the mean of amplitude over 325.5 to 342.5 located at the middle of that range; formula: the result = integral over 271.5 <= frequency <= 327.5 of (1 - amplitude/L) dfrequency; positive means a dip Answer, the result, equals 1.5 Hz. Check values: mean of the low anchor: 281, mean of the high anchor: 288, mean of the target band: 276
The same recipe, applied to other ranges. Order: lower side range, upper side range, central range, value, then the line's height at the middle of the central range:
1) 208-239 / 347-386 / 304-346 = -2.7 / 265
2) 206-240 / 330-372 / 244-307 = -2.4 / 267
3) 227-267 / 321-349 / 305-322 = 0.3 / 281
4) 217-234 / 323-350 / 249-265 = -0.2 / 276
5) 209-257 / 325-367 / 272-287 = -0.7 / 268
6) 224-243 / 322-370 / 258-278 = -0.6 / 273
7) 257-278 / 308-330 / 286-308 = 0.6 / 280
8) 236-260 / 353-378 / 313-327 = -0.7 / 266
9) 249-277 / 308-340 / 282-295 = 0.3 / 281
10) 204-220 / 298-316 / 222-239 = -0.5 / 268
